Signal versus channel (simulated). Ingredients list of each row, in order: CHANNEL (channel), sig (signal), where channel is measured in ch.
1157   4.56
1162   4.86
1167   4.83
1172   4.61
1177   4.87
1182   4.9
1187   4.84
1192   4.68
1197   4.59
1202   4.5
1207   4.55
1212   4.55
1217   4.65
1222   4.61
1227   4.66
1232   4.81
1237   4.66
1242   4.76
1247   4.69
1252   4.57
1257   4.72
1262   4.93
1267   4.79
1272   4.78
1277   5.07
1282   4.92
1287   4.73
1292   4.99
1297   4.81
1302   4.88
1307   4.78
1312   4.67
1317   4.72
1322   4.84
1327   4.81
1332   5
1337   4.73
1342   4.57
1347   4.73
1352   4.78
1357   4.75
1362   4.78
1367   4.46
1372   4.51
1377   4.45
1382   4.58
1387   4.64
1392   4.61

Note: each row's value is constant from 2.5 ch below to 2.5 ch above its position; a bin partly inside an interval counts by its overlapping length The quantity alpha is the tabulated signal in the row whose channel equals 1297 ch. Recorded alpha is 4.81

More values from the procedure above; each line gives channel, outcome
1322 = 4.84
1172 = 4.61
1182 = 4.9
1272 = 4.78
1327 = 4.81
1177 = 4.87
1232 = 4.81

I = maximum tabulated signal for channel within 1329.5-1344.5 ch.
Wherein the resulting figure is 5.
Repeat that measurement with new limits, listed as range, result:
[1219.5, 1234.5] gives 4.81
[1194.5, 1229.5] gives 4.66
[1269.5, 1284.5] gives 5.07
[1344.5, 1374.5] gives 4.78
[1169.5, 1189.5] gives 4.9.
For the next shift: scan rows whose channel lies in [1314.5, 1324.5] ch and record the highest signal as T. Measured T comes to 4.84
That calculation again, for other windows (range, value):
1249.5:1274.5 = 4.93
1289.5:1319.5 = 4.99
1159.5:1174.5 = 4.86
